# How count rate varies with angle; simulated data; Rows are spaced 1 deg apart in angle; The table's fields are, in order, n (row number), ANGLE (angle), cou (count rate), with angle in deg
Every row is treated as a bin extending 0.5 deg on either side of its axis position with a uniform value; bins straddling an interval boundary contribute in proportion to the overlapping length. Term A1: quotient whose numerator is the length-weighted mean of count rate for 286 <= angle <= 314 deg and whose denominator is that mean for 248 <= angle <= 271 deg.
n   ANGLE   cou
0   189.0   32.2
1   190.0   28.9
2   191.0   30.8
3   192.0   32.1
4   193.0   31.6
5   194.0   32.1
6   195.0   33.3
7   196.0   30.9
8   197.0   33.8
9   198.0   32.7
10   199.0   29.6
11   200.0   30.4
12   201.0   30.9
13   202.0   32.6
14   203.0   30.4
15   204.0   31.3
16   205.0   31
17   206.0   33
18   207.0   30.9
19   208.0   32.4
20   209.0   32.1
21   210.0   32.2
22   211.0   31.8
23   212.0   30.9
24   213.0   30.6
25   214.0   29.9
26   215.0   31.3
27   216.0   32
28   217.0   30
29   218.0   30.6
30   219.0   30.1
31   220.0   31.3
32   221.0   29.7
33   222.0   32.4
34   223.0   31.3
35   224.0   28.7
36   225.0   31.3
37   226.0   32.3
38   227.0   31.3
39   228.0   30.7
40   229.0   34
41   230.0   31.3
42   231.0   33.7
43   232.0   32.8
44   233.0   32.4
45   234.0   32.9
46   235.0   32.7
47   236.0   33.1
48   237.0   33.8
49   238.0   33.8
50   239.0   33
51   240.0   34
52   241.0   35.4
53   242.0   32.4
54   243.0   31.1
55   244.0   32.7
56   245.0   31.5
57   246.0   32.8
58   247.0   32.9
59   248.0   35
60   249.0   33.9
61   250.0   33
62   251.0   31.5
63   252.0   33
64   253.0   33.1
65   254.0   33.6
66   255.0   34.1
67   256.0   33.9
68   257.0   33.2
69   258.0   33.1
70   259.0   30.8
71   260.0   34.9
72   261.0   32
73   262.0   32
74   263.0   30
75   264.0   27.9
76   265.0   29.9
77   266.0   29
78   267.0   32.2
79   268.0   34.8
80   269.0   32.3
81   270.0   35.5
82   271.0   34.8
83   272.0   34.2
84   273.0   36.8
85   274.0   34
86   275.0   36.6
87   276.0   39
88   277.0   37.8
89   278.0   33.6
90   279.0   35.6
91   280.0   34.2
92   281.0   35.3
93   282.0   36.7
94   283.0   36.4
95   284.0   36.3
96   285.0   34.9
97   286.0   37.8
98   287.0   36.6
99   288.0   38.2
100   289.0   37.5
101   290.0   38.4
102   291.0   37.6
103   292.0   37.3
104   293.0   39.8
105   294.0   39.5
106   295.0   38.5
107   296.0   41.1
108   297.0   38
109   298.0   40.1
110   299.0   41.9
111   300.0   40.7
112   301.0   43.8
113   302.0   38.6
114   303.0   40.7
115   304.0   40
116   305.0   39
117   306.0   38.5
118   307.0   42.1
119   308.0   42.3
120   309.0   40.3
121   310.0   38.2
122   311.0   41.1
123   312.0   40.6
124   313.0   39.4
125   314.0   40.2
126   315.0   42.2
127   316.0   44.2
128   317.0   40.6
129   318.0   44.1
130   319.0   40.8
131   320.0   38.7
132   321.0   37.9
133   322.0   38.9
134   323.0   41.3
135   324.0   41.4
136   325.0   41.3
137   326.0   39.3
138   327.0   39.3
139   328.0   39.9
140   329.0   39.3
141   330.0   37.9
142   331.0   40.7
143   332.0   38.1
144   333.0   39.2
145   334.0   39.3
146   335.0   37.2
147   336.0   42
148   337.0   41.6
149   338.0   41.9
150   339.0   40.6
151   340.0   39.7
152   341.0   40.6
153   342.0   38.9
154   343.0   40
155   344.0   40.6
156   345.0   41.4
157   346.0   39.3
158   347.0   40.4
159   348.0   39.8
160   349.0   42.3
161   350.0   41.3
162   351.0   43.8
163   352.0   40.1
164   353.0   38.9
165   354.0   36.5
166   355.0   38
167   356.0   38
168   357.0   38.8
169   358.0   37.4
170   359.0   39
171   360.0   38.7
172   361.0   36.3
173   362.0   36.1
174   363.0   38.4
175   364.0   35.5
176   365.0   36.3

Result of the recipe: 1.2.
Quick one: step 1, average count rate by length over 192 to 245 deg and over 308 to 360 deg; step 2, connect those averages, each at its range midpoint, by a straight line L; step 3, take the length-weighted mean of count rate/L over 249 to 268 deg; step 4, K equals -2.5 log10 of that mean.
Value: 0.08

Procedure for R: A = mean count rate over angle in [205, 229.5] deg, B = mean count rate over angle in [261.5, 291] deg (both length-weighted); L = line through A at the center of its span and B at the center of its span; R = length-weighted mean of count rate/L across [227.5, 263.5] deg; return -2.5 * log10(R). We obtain 0.00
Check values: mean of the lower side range 31.3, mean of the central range 32.9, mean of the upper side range 34.8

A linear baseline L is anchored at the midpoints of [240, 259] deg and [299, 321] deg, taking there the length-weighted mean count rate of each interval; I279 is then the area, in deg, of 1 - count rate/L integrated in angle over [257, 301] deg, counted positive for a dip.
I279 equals 1.36 deg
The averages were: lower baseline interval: 33.1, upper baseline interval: 40.7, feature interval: 35.7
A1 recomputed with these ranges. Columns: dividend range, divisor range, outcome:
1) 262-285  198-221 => 1.10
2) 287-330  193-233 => 1.27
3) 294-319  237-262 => 1.23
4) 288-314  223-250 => 1.22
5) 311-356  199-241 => 1.27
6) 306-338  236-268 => 1.24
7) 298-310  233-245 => 1.23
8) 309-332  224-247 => 1.24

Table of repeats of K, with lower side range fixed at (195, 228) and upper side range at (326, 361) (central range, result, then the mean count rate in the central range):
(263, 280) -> 0.04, 33.9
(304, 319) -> -0.09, 40.9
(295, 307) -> -0.09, 40.2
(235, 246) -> 0.00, 33.1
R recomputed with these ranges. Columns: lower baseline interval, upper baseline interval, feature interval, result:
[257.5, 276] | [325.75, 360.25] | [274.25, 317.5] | -0.10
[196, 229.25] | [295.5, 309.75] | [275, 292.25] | 0.05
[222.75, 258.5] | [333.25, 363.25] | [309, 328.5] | -0.08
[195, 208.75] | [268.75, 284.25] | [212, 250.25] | 0.04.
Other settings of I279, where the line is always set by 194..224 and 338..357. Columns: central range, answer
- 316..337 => -0.7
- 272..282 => -0.1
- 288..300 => -0.8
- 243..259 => 0.4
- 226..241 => 0.0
